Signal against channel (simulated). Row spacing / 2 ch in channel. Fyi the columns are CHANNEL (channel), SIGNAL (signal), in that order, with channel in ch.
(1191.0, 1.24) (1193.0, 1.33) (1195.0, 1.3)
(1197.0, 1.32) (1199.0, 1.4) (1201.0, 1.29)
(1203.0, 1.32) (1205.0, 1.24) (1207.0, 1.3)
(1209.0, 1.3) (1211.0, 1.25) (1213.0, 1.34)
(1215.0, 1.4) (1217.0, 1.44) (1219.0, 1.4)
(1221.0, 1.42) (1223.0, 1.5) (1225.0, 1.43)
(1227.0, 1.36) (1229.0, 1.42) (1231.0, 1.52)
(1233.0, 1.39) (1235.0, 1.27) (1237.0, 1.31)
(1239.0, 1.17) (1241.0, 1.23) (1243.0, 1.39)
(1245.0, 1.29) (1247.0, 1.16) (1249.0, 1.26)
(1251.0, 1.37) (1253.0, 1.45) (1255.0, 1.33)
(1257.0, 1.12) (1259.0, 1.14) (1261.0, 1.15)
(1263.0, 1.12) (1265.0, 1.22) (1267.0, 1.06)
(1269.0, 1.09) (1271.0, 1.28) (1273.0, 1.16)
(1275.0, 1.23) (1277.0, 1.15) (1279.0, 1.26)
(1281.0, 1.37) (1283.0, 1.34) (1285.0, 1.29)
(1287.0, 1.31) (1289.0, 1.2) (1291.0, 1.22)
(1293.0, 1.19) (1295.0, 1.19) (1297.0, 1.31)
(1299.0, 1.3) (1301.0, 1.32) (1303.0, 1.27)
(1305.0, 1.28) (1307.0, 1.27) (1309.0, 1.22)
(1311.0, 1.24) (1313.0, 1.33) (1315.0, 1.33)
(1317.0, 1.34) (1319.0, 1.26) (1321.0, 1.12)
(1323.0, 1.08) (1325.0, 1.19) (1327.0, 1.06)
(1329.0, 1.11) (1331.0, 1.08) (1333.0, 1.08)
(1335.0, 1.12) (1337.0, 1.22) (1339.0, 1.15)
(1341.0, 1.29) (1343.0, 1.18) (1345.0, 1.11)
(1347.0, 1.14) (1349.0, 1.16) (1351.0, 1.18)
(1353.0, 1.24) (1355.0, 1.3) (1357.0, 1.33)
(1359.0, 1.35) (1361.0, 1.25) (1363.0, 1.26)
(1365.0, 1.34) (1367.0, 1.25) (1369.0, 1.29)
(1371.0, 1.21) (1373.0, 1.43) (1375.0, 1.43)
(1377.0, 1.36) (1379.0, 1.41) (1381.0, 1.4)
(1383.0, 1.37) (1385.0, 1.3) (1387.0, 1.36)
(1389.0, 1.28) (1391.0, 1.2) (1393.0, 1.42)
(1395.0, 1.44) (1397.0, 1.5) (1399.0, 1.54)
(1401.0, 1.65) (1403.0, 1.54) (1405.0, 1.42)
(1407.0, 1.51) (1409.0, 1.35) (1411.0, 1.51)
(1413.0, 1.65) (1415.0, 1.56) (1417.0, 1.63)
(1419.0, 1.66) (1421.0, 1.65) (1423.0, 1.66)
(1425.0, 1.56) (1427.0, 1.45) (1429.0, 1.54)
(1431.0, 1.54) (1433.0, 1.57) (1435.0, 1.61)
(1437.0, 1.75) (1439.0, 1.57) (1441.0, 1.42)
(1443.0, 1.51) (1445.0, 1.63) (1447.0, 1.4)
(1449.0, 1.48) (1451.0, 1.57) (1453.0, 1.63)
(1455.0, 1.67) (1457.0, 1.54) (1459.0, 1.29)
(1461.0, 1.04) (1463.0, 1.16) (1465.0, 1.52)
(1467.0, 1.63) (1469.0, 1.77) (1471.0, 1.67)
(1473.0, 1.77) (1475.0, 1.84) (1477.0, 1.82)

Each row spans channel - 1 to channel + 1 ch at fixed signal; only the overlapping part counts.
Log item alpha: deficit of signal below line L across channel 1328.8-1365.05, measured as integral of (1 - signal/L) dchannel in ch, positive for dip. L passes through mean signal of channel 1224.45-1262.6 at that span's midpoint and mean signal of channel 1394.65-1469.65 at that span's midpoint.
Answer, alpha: 5.7 ch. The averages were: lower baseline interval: 1.3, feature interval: 1.2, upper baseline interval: 1.53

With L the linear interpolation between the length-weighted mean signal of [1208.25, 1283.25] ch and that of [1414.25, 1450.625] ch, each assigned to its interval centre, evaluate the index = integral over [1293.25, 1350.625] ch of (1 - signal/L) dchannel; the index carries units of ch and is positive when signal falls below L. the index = 8.1 ch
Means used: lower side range 1.29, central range 1.2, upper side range 1.57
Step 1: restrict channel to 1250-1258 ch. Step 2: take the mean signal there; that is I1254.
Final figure 1.32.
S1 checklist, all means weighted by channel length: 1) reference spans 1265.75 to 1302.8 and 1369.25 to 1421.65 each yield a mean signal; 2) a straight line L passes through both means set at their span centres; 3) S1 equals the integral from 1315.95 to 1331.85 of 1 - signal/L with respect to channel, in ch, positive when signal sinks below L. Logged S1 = 1.9 ch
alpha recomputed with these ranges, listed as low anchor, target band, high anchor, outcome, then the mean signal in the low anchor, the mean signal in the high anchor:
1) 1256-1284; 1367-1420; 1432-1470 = -0.86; 1.19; 1.51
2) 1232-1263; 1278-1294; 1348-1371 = -0.10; 1.26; 1.27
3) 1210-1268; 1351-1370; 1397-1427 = 2.55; 1.31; 1.56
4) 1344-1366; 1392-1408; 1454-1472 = -1.94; 1.24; 1.48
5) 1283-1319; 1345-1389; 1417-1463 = 3.05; 1.27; 1.53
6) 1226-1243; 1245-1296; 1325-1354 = 1.83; 1.34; 1.15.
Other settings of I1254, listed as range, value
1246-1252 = 1.26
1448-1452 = 1.52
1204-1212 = 1.27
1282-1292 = 1.27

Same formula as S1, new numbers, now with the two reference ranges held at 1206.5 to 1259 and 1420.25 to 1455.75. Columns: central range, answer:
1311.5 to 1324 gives 1.64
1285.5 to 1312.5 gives 2.92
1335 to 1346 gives 2.06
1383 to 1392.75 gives 1.33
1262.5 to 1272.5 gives 1.59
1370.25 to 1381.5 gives 0.91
